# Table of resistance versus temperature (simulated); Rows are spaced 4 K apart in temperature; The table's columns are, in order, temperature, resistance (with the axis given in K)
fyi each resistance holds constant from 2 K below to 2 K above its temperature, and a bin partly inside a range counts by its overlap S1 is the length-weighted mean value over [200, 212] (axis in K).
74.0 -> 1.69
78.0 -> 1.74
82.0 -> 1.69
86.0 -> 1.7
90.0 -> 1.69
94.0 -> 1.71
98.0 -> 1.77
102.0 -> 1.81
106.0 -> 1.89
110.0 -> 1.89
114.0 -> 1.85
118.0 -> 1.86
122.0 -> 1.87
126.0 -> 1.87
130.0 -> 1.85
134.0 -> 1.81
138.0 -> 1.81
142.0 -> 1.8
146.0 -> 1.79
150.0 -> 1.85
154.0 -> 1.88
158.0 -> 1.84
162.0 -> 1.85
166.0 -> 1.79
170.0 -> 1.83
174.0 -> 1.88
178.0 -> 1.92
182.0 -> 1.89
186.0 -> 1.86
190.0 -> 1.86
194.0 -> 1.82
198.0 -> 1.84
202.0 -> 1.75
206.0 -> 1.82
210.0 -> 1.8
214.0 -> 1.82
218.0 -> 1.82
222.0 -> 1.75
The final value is 1.79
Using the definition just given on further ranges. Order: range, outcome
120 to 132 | 1.86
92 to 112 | 1.81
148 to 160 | 1.86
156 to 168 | 1.83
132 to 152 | 1.81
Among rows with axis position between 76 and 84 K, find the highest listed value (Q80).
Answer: 1.74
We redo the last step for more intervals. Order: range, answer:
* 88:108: 1.89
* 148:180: 1.92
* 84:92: 1.7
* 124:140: 1.87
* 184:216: 1.86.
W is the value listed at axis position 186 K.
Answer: 1.86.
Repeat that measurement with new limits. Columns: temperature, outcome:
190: 1.86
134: 1.81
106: 1.89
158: 1.84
